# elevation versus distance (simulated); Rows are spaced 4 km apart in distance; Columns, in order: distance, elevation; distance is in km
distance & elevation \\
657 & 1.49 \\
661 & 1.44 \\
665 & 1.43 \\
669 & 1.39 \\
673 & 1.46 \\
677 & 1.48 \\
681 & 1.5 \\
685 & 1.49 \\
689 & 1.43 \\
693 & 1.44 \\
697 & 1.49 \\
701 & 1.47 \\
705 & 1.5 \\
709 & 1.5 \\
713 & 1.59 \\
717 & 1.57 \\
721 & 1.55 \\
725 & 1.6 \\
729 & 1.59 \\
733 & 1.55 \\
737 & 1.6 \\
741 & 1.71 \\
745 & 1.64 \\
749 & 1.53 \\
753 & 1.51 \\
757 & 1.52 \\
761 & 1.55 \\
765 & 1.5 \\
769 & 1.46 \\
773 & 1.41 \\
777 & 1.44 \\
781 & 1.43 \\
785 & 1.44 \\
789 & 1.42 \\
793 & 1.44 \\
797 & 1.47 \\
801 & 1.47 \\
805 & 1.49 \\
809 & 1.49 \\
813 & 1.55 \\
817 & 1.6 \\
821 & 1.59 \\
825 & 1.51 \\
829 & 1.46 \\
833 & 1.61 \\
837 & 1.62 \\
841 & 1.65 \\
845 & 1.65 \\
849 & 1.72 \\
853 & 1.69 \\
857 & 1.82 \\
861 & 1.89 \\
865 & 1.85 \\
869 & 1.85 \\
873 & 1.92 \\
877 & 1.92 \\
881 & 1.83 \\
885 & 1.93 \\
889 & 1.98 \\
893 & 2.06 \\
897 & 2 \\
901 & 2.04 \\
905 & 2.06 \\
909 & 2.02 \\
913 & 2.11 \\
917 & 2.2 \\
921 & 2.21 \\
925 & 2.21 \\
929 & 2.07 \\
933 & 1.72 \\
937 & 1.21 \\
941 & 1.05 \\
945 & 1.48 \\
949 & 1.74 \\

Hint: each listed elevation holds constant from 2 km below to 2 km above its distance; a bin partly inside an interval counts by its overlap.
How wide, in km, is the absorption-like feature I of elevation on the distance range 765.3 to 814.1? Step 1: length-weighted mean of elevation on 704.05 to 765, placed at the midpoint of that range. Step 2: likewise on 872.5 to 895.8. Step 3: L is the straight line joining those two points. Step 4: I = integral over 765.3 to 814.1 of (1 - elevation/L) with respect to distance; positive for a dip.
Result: 7.0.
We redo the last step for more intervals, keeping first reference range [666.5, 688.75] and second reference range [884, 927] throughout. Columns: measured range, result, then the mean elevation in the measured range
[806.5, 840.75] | 5.5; 1.56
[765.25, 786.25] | 3.5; 1.44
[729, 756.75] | 0.9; 1.59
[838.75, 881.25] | 3.5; 1.8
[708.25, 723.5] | 0.1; 1.56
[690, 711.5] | 0.6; 1.48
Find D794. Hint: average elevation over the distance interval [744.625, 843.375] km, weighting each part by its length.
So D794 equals 1.51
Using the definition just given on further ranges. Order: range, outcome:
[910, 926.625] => 2.17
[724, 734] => 1.58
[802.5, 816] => 1.52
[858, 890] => 1.89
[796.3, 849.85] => 1.56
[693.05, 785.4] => 1.53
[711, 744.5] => 1.6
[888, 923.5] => 2.08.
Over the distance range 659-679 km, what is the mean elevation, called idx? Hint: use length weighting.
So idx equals 1.44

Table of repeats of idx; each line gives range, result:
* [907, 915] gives 2.06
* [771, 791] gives 1.43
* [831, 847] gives 1.63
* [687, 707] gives 1.47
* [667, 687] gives 1.46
